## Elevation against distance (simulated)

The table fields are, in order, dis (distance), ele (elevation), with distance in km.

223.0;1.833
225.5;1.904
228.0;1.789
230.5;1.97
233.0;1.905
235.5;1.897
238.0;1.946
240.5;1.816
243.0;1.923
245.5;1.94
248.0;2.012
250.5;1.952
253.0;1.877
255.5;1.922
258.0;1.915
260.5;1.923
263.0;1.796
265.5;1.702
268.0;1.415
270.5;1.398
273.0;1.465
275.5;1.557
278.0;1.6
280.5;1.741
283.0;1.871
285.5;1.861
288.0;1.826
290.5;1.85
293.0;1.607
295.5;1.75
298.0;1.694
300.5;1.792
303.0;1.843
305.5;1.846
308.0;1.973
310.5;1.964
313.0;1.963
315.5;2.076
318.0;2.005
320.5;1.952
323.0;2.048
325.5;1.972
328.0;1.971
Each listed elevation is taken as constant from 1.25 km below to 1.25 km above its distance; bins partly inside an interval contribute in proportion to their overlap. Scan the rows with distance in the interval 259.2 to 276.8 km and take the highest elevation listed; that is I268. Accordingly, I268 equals 1.923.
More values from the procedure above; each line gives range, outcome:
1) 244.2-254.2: 2.012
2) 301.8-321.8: 2.076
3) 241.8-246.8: 1.94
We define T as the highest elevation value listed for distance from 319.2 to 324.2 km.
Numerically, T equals 2.048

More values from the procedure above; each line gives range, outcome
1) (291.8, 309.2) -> 1.973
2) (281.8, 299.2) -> 1.871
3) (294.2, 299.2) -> 1.75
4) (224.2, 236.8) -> 1.97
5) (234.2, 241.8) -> 1.946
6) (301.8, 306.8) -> 1.846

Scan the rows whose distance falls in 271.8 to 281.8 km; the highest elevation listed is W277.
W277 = 1.741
